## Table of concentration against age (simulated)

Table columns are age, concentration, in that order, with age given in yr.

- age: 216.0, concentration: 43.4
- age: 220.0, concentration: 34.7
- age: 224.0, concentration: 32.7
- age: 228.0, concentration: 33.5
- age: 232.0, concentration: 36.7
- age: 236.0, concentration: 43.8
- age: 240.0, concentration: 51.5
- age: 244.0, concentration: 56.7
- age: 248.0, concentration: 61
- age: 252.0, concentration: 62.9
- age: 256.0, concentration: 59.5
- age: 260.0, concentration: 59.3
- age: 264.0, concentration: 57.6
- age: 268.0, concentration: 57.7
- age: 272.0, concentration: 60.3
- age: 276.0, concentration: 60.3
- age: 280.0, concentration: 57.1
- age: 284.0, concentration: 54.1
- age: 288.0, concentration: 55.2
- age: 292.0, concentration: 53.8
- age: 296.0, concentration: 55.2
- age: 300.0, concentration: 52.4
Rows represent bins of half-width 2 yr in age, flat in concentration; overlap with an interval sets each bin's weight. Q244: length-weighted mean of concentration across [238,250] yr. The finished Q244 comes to 56.4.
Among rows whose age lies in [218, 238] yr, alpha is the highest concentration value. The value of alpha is 43.8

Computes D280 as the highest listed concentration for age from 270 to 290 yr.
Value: 60.3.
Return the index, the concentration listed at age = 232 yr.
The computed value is 36.7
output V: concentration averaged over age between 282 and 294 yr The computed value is 54.4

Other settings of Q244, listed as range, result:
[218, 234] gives 34.4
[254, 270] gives 58.5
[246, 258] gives 61.1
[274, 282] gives 58.7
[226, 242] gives 41.4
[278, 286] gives 55.6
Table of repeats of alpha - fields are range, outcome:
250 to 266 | 62.9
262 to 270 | 57.7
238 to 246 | 56.7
